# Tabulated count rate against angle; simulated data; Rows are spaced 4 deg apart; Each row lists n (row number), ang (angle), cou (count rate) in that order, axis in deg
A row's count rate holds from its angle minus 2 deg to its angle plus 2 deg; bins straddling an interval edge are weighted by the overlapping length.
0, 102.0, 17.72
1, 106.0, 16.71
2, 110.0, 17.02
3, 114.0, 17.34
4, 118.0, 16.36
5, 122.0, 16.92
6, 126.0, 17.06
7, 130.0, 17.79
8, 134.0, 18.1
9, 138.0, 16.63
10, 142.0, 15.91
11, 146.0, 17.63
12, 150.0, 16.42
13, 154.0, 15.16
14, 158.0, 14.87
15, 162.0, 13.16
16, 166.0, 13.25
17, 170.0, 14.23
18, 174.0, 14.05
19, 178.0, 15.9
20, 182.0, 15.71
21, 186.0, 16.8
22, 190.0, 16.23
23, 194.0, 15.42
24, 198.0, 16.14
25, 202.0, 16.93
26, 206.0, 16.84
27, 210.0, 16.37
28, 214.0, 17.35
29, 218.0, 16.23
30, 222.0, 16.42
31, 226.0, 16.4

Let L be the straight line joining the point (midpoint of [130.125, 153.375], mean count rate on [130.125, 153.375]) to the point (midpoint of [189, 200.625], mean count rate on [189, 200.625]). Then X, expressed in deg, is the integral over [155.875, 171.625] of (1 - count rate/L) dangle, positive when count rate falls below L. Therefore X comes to 2.51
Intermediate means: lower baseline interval 16.9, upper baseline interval 16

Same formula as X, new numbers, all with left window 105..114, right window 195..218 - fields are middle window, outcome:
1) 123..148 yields -0.4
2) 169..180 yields 1.3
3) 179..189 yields 0.3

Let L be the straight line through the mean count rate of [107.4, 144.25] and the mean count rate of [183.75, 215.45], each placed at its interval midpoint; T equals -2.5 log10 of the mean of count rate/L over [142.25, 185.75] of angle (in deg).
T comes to 0.11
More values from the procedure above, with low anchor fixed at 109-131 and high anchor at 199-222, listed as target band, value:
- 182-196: 0.05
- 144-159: 0.05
